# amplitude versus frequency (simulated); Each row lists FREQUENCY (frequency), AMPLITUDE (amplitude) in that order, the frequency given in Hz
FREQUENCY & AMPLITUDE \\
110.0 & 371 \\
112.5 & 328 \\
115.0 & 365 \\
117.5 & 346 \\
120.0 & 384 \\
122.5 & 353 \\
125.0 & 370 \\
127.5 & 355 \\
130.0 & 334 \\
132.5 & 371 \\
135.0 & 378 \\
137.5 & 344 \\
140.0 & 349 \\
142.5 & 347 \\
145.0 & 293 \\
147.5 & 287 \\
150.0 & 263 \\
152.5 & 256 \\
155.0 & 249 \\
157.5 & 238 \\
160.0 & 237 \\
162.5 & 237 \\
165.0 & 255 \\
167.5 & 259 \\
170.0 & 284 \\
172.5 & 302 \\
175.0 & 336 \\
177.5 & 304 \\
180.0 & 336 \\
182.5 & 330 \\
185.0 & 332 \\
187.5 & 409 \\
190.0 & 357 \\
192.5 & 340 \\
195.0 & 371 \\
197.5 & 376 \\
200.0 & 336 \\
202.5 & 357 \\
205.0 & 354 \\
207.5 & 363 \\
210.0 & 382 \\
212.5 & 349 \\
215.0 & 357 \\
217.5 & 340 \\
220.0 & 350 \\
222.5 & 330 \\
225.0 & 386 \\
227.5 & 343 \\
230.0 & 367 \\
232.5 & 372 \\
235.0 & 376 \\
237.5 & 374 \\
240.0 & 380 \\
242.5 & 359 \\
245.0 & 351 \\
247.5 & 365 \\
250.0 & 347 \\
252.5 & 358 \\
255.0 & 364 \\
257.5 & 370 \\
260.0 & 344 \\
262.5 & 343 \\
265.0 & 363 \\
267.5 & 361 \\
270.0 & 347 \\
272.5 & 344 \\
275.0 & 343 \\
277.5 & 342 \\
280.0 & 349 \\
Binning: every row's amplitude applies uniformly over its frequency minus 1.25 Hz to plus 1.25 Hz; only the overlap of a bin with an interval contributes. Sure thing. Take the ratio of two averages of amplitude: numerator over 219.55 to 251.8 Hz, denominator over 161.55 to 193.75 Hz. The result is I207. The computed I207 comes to 1.1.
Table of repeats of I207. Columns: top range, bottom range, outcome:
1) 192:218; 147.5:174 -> 1.38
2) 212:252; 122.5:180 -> 1.18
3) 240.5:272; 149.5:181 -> 1.30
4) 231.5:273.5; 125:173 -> 1.21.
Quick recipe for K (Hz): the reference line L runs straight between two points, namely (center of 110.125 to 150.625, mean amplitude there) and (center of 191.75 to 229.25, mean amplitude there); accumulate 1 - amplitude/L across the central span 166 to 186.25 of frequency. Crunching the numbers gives 2.4 Hz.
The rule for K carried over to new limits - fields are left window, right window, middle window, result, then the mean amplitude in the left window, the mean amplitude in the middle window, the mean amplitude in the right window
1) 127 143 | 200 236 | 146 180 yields 8.0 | 354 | 272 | 358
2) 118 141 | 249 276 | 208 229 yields 0.0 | 359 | 355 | 353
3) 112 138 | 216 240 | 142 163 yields 5.5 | 358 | 266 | 361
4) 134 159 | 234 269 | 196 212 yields -1.3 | 299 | 361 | 361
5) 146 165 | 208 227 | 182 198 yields -2.6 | 253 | 360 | 356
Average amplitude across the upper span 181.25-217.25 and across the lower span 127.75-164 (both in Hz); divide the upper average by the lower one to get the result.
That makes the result 1.19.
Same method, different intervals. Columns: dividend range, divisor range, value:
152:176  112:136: 0.74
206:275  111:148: 1.03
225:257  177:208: 1.03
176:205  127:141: 0.98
